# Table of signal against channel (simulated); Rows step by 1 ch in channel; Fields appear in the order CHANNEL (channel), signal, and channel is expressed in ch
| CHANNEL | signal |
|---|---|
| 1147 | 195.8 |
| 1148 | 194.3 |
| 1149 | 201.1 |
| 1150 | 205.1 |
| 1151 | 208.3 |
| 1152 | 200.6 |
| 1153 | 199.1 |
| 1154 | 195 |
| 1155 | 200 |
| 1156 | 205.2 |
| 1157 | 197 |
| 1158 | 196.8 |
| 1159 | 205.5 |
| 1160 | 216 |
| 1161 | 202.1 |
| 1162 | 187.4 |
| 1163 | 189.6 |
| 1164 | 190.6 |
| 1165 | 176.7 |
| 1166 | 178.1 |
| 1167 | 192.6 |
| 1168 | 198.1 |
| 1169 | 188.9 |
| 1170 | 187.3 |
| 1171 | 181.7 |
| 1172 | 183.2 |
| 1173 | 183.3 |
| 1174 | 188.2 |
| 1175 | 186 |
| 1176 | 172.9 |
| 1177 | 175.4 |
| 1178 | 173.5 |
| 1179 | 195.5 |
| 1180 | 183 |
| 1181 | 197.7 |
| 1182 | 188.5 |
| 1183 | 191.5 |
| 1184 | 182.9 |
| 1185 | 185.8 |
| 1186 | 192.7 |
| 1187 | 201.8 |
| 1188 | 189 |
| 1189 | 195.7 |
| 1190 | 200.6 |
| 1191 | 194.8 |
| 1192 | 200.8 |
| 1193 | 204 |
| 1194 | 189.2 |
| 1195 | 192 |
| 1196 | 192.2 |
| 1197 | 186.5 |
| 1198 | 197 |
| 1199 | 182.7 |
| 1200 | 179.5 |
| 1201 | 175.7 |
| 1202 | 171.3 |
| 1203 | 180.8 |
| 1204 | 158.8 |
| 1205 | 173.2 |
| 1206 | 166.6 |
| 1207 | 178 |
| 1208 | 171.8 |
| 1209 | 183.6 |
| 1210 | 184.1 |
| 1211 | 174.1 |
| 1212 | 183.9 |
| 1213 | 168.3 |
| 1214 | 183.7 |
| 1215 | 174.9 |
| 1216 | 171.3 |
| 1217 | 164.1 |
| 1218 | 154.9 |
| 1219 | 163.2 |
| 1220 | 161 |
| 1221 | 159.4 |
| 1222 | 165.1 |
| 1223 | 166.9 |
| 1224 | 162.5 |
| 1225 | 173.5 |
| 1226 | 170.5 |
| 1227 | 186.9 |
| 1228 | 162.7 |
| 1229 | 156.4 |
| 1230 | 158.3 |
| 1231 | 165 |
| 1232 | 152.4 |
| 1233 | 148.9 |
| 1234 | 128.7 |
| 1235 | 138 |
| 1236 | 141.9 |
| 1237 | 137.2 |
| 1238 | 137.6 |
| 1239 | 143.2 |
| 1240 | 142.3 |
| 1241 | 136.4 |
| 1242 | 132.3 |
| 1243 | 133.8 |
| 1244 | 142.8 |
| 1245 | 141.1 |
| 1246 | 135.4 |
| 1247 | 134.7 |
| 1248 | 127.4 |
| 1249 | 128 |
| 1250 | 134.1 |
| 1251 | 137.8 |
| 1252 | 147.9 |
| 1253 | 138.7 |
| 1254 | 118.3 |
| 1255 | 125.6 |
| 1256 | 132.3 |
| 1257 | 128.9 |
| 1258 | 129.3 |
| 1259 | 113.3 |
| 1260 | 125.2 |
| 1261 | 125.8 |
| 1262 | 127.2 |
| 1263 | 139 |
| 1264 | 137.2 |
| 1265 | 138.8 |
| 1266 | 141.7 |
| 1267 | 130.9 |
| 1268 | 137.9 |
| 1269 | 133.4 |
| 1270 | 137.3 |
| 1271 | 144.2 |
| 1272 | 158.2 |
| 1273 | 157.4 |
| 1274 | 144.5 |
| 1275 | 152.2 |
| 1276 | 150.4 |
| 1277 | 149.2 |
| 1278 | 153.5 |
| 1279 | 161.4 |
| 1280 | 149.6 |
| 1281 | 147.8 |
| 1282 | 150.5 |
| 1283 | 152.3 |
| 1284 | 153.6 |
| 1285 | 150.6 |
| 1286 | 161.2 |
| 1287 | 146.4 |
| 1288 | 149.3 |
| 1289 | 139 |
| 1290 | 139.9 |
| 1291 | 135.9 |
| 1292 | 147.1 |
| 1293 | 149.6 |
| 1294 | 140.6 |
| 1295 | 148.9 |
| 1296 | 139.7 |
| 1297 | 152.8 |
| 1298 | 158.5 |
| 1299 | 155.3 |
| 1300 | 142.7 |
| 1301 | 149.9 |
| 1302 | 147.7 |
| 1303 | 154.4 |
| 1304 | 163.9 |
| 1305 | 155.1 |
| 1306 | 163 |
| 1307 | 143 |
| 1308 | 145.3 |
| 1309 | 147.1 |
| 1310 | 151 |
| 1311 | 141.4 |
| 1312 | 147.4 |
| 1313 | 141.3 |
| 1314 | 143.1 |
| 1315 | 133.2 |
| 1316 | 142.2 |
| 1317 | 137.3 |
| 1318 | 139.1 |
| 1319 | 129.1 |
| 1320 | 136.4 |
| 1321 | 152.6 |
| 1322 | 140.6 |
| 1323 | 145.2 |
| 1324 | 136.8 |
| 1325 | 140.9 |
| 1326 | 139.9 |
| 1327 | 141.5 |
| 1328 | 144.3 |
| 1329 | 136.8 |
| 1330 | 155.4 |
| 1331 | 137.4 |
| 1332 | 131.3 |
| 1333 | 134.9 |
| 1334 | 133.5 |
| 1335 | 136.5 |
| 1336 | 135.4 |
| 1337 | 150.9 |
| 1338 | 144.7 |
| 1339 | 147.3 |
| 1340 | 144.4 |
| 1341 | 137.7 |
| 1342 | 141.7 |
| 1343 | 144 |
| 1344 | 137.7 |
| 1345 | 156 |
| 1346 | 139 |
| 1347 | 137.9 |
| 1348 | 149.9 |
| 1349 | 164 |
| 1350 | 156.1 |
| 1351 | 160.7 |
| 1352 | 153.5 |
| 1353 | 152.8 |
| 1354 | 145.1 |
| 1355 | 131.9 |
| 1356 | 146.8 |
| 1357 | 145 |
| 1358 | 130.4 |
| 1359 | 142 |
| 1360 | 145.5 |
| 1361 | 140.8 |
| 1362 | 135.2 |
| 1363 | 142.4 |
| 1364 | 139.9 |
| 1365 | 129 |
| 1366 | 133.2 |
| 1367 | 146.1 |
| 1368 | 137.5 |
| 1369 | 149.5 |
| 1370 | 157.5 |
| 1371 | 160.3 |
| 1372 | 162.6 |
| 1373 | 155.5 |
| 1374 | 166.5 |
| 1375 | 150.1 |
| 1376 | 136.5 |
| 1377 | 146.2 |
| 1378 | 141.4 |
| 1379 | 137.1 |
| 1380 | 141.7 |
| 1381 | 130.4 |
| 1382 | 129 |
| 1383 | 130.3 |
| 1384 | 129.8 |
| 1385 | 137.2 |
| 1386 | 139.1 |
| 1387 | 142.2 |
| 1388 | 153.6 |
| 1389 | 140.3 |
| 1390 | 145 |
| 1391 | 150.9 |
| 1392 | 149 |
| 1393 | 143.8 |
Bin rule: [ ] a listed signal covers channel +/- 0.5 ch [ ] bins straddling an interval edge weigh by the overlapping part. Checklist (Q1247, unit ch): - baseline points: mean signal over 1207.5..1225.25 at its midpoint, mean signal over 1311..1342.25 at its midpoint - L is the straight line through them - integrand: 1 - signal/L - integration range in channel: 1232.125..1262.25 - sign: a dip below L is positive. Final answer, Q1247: 5.2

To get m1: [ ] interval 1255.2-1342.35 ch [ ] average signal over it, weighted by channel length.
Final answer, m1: 143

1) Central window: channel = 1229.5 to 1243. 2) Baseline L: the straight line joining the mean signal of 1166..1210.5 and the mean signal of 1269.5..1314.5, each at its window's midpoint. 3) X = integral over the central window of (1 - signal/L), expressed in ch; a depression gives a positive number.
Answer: 2.1 ch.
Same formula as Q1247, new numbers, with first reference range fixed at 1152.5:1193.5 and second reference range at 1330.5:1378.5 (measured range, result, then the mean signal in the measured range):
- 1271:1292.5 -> 1.79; 150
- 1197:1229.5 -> 1.60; 172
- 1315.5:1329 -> 1.12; 140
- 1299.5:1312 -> 0.56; 150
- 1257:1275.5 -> 3.34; 137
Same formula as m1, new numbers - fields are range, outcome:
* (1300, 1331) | 145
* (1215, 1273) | 144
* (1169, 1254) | 168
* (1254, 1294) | 142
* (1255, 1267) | 131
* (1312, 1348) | 141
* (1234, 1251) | 136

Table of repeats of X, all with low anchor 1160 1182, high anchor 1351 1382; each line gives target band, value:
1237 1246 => 1.7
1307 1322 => 1.3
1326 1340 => 1.0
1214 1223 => 0.6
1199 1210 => 0.3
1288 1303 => 1.2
